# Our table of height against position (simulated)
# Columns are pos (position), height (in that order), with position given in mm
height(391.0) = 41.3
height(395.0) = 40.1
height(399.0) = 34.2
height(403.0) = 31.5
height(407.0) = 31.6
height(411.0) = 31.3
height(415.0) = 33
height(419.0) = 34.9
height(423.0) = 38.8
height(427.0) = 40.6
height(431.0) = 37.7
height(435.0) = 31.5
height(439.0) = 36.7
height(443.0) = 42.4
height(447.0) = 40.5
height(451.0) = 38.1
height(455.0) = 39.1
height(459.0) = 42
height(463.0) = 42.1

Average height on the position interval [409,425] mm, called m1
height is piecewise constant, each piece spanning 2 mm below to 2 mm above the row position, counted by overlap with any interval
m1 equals 34.5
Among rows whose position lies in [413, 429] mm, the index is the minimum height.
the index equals 33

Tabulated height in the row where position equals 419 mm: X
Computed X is 34.9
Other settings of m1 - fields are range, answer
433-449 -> 37.8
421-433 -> 39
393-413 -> 33.7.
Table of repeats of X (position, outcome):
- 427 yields 40.6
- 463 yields 42.1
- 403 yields 31.5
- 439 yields 36.7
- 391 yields 41.3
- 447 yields 40.5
